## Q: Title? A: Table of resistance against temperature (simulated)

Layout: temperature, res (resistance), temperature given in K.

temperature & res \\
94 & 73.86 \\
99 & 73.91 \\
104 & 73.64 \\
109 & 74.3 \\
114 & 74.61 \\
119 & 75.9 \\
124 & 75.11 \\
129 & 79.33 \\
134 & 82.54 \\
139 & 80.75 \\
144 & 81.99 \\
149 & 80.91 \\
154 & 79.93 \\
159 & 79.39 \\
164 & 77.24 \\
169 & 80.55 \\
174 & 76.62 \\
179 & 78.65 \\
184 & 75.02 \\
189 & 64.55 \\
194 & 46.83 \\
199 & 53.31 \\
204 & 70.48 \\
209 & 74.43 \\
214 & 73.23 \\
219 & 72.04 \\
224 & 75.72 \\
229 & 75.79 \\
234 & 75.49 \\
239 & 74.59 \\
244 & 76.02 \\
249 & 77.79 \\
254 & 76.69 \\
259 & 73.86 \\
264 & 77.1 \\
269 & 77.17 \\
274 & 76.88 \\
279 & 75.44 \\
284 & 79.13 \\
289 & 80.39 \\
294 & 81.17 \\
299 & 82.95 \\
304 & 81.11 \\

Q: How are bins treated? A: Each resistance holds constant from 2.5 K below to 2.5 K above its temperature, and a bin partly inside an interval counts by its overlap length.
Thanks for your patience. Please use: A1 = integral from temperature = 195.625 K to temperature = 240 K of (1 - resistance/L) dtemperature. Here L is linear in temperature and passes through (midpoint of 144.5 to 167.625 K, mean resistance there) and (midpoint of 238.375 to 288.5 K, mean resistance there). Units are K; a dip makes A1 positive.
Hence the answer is 3.9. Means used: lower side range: 79.7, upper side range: 76.7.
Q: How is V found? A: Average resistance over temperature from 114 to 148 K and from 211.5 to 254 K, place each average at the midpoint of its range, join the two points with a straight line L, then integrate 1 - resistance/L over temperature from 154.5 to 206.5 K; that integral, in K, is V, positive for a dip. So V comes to 4.42 K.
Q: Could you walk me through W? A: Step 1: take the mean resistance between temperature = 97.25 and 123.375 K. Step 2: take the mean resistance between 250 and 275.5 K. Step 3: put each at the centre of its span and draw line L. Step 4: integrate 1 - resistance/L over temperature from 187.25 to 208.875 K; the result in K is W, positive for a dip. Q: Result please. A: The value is 4.38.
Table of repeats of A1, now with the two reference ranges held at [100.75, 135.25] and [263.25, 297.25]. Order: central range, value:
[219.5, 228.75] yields 0.3 K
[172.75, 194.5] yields 2.0 K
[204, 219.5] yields 0.9 K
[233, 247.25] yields 0.4 K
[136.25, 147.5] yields -0.7 K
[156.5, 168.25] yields -0.3 K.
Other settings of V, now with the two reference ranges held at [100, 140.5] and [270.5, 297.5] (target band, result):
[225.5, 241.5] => 0.6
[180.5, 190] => 0.7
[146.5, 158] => -0.5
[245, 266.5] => 0.6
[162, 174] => -0.2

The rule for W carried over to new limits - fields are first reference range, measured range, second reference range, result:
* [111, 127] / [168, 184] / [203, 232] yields -0.74 K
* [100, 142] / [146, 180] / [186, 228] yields -3.37 K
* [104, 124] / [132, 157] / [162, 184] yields -1.56 K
